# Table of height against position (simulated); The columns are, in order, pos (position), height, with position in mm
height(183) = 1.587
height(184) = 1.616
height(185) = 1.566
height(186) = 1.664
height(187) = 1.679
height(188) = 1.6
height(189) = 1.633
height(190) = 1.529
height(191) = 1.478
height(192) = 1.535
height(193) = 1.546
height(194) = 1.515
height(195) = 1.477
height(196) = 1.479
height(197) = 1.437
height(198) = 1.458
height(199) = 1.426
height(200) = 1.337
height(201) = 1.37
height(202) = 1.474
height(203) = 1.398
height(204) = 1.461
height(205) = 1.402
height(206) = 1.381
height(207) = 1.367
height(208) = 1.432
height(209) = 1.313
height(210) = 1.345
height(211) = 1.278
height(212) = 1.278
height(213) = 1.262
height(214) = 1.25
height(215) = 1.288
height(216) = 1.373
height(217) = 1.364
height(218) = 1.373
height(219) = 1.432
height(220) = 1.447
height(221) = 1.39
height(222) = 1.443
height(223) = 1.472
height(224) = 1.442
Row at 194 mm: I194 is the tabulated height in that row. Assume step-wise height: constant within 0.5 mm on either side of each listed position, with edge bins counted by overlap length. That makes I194 1.515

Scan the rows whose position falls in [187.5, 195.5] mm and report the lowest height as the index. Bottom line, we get 1.477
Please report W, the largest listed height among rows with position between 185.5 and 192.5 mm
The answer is 1.679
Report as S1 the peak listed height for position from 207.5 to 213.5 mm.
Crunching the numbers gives 1.432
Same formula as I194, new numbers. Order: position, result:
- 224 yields 1.442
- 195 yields 1.477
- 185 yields 1.566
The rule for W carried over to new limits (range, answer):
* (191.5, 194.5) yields 1.546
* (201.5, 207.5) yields 1.474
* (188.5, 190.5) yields 1.633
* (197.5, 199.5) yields 1.458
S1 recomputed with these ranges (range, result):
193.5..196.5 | 1.515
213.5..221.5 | 1.447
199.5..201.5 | 1.37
